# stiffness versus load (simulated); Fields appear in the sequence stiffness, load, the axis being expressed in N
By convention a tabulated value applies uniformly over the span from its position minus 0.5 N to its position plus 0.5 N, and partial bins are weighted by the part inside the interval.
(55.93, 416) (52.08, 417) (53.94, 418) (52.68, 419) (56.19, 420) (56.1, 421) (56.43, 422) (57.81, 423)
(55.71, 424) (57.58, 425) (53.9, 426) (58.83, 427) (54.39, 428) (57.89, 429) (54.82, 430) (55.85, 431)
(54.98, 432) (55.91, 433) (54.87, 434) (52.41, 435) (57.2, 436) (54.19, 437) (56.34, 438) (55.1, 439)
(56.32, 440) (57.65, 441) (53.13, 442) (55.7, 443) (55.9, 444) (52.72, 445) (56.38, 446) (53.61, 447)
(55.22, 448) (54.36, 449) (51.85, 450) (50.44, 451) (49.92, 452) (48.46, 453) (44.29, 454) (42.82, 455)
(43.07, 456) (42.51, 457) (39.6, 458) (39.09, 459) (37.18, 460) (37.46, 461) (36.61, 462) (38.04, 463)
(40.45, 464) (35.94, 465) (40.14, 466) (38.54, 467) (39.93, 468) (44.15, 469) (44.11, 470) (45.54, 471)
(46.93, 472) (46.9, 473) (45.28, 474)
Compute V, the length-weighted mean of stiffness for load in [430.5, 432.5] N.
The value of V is 55.4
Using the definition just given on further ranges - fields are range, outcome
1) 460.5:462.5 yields 37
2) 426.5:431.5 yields 56.4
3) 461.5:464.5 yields 38.4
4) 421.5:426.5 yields 56.3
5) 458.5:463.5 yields 37.7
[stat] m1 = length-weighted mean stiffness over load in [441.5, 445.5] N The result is 54.4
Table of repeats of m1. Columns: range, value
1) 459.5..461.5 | 37.3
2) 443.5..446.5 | 55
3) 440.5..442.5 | 55.4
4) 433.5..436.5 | 54.8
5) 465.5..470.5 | 41.4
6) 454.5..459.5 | 41.4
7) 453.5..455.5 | 43.6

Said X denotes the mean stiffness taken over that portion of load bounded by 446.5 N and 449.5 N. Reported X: 54.4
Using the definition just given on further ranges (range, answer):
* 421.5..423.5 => 57.1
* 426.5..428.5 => 56.6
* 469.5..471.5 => 44.8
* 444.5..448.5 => 54.5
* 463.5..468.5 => 39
